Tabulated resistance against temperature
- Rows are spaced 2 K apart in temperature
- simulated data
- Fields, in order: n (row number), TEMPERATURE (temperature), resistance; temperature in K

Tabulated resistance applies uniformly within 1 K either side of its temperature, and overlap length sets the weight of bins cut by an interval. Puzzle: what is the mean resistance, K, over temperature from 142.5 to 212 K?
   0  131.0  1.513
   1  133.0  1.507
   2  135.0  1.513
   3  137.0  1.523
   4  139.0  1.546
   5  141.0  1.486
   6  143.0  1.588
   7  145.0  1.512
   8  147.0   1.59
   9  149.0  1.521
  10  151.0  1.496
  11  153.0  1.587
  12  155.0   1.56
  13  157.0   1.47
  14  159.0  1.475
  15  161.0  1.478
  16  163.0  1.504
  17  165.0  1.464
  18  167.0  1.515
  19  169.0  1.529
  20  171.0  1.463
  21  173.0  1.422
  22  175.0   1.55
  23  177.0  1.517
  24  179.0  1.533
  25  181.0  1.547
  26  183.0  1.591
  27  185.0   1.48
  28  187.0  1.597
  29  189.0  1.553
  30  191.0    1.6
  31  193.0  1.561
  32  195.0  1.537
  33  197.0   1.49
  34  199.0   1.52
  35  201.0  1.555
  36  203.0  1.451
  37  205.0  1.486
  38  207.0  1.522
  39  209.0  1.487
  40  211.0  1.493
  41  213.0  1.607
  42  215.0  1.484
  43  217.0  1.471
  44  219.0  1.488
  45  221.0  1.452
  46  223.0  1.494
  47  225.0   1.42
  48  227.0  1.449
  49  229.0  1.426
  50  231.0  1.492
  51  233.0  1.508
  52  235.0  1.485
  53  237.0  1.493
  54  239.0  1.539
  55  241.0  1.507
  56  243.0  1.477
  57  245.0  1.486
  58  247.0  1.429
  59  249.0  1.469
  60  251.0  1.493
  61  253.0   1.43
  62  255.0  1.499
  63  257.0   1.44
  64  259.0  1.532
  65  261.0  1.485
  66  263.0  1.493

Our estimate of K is 1.52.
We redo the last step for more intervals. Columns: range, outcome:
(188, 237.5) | 1.5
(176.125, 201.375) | 1.54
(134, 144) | 1.53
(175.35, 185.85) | 1.54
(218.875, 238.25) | 1.47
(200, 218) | 1.51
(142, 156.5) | 1.55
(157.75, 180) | 1.5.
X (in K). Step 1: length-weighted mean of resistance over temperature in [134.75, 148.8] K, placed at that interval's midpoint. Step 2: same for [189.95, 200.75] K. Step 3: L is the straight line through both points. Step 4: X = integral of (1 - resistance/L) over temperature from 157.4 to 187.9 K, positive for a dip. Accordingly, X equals 0.6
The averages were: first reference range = 1.54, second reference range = 1.54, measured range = 1.51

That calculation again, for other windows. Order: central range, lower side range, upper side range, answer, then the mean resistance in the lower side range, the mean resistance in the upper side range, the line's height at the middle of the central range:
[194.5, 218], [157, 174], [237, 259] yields -0.4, 1.48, 1.48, 1.48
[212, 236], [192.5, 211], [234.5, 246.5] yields 0.3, 1.51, 1.5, 1.5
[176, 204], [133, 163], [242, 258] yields -0.7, 1.52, 1.47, 1.5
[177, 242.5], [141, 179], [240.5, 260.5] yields -0.8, 1.51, 1.48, 1.49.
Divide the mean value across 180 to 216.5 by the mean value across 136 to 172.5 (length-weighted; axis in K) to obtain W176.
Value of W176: 1.01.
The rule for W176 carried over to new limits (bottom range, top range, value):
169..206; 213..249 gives 0.97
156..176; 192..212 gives 1.02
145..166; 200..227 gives 0.98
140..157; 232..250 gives 0.97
